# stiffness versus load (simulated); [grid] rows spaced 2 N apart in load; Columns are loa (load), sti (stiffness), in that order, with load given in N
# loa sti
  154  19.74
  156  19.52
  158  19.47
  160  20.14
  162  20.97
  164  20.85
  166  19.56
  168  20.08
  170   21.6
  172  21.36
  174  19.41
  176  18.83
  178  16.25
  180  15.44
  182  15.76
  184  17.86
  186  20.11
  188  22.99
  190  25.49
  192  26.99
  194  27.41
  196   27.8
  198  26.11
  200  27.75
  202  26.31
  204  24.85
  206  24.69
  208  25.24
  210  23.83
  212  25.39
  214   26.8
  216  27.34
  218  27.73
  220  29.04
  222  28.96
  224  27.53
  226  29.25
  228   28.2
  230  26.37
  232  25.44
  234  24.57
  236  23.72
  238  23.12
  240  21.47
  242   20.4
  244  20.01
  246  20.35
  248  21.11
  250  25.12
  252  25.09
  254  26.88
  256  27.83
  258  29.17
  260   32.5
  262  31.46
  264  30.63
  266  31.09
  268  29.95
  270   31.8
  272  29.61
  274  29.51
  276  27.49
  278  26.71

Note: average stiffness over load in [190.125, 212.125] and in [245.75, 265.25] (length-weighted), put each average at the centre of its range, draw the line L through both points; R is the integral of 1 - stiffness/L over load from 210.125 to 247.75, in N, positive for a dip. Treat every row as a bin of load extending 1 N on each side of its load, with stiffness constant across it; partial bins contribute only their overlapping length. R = 2.1 N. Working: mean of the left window 26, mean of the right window 27.3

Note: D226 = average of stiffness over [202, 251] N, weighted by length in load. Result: 25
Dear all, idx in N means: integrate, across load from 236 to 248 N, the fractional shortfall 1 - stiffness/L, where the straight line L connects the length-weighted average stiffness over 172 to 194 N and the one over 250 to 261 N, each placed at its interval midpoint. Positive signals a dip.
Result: 2.4 N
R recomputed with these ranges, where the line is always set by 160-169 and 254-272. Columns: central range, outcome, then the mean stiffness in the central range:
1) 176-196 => 1.3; 21.2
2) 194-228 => -2.5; 26.8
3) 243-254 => 2.3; 22.7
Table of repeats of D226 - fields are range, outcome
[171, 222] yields 23.7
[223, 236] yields 26.6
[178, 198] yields 22.1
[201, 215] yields 25.3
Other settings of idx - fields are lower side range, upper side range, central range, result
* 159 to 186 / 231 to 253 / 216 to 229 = -4.0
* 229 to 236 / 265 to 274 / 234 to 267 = 2.7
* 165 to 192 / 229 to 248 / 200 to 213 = -2.5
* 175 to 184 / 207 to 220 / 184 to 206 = -4.3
